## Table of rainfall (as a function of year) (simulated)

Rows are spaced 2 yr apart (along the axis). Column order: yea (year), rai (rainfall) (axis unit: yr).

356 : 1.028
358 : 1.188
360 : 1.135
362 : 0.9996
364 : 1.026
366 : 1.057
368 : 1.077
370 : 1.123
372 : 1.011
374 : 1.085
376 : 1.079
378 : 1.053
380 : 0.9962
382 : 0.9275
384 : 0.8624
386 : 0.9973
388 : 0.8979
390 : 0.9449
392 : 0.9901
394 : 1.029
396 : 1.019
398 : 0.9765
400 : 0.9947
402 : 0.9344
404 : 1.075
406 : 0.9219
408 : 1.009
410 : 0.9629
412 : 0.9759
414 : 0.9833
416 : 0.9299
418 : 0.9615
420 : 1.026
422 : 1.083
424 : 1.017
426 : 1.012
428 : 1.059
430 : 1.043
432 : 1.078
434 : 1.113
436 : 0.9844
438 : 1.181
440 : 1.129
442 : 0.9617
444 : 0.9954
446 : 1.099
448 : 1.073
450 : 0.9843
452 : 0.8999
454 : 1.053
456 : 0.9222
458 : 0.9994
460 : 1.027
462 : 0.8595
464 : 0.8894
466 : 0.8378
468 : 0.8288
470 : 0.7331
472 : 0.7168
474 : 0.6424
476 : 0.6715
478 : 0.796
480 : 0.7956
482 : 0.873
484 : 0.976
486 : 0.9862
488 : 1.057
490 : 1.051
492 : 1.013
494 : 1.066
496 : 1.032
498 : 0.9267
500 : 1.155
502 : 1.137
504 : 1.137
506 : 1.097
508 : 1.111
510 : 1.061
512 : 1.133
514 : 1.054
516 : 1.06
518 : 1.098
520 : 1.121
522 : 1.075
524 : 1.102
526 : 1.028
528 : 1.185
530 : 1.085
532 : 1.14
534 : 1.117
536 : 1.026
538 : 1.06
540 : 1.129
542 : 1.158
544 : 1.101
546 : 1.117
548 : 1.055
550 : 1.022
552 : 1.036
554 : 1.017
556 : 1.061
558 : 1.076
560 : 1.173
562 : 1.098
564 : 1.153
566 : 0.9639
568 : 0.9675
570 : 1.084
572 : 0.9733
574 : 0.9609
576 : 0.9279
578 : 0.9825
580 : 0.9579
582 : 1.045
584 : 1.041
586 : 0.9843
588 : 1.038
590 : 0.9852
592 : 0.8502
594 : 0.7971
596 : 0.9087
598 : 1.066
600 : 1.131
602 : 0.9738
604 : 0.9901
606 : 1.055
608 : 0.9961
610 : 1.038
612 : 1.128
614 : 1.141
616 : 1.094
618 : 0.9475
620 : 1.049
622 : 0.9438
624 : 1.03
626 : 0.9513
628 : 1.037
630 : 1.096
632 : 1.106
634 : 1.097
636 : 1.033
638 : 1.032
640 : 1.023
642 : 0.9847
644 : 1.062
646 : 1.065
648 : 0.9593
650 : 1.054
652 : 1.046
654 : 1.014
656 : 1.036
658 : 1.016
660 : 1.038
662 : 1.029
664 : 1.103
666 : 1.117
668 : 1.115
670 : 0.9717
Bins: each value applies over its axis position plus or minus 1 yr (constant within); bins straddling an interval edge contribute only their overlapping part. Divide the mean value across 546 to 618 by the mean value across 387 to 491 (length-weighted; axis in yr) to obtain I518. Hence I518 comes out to 1.06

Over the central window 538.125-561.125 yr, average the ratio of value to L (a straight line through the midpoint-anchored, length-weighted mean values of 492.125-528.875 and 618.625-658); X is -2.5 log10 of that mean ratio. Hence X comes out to -0.016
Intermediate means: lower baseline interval 1.09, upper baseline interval 1.03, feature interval 1.08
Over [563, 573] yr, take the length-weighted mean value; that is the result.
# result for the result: 1.03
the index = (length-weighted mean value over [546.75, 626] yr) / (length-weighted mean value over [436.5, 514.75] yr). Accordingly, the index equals 1.0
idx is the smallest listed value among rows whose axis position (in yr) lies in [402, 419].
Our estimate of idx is 0.9219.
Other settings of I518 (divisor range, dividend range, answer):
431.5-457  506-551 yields 1.06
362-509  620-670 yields 1.05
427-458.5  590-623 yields 0.97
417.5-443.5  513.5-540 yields 1.04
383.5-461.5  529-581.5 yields 1.05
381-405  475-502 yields 0.99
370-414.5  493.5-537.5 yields 1.10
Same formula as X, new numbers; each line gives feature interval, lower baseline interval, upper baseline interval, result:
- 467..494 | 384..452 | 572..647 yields 0.170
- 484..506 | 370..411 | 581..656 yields -0.052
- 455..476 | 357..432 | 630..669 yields 0.218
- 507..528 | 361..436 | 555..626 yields -0.078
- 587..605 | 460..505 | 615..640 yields 0.042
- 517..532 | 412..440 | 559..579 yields -0.072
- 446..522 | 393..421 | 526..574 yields 0.067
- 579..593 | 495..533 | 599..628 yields 0.068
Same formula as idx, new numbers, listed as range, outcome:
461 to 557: 0.6424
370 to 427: 0.8624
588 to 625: 0.7971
